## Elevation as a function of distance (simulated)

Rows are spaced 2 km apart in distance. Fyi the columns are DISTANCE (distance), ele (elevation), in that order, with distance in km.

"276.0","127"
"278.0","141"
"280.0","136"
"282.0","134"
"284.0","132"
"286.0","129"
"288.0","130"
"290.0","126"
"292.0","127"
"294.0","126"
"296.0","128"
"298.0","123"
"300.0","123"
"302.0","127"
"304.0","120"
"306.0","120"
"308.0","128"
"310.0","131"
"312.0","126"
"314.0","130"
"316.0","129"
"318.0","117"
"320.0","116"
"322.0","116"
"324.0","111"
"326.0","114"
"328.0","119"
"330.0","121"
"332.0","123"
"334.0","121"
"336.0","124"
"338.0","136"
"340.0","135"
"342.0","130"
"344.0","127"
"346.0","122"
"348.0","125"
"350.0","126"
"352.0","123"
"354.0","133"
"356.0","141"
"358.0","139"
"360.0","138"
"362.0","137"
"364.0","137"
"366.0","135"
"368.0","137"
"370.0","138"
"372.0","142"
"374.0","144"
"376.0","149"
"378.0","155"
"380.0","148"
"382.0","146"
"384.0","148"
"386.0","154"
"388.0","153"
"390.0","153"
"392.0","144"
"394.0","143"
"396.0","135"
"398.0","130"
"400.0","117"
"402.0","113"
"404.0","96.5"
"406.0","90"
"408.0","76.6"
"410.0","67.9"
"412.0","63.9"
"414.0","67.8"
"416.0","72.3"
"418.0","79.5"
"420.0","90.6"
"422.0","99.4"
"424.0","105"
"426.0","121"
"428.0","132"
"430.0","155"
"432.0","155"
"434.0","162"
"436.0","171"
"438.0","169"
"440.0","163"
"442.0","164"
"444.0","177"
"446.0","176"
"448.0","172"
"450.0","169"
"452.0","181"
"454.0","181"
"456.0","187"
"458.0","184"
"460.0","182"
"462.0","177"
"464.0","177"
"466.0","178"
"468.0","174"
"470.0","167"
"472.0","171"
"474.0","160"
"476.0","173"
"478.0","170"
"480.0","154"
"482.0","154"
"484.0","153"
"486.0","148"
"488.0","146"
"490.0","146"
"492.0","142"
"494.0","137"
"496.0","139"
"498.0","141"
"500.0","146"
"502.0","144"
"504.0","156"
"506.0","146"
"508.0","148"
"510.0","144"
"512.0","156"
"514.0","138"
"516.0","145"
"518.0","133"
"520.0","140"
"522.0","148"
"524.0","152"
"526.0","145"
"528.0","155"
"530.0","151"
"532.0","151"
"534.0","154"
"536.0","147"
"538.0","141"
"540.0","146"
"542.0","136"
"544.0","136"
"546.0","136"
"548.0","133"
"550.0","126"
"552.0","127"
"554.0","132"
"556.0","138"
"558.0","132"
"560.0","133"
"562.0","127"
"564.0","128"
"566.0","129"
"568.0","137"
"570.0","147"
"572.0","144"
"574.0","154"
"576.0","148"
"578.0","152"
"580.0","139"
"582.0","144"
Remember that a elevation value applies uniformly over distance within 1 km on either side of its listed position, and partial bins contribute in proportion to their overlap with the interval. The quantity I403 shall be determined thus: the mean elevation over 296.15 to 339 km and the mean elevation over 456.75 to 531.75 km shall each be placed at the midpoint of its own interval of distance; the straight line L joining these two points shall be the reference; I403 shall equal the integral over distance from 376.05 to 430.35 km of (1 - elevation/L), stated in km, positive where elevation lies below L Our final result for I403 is 8.1 km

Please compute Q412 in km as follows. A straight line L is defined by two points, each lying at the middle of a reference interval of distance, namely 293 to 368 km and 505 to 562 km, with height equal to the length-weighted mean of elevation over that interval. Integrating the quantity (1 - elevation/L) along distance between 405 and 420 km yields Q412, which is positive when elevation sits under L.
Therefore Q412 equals 6.5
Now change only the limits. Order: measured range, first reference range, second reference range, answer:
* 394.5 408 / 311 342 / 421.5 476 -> 3.3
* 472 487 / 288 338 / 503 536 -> -1.8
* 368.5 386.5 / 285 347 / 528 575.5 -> -2.6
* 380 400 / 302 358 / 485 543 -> -1.9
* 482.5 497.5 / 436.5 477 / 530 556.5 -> 1.5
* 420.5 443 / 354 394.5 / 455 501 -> 1.4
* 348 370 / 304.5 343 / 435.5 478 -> 0.4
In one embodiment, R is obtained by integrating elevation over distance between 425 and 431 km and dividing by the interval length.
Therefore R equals 136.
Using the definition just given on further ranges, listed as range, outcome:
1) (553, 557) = 135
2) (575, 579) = 150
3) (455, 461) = 184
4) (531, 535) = 152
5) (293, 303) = 125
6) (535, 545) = 141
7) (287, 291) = 128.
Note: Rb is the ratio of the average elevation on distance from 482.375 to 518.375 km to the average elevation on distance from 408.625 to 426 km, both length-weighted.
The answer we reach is 1.75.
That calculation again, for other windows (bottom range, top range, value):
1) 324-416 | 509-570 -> 1.11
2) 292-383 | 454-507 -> 1.23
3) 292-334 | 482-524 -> 1.19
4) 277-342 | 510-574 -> 1.12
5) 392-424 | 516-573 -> 1.42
